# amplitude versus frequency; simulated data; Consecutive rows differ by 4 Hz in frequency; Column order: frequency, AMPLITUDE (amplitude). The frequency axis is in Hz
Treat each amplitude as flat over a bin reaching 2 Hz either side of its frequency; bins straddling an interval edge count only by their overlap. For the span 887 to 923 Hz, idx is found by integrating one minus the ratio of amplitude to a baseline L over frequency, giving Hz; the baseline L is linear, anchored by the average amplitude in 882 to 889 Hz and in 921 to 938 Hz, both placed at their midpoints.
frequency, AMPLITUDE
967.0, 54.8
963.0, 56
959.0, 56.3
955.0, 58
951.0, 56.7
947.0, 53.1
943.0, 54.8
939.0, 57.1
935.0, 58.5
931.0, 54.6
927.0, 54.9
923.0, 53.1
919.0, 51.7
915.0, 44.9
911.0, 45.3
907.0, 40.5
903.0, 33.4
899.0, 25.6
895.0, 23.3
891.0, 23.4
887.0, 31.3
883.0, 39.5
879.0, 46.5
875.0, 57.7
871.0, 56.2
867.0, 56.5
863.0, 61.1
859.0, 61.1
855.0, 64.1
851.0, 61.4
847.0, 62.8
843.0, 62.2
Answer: 6.5 Hz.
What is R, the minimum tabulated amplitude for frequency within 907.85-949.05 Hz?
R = 44.9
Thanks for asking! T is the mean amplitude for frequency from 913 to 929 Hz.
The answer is 51.1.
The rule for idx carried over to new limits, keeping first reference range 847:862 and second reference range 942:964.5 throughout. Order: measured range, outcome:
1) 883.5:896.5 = 7.0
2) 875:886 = 2.9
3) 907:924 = 3.1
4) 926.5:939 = 0.2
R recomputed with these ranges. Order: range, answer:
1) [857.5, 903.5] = 23.3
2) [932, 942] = 57.1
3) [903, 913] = 33.4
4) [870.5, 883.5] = 39.5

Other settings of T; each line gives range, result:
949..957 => 57.4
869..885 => 50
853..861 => 62.6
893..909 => 30.7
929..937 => 56.5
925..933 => 54.8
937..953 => 55.4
